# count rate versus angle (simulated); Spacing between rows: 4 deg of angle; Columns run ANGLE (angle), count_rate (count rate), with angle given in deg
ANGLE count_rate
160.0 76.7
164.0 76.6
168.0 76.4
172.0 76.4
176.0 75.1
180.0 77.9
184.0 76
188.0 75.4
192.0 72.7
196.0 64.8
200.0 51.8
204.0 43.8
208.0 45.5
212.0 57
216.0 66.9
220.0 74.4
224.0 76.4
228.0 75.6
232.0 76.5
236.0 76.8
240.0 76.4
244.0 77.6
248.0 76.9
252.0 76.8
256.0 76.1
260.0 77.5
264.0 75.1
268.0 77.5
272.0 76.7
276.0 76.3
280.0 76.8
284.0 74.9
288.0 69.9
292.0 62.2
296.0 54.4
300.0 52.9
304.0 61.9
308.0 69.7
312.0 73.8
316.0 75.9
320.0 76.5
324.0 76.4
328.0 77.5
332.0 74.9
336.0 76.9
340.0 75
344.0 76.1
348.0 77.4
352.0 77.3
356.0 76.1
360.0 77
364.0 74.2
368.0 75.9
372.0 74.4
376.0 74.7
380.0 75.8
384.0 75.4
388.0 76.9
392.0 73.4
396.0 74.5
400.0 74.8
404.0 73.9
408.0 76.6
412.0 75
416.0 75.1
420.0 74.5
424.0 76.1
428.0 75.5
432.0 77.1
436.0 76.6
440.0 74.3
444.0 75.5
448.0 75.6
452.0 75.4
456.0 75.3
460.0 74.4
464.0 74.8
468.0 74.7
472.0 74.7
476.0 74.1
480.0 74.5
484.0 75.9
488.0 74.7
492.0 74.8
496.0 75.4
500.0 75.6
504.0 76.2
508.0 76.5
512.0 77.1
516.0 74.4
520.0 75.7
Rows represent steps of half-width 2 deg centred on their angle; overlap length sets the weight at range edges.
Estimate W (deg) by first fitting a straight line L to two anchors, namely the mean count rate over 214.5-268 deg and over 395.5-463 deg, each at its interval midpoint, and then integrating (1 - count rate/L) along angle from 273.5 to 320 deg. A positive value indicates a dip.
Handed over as 4.4 deg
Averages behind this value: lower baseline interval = 75.8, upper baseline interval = 75.3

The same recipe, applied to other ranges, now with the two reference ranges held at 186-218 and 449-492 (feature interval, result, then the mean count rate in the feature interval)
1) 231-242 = -2.7 deg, 76.6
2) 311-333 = -3.1 deg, 76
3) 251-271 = -4.3 deg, 76.6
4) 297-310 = 0.9 deg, 61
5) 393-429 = -1.8 deg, 75.1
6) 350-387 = -3.5 deg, 75.7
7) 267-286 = -3.7 deg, 76.4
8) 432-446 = -0.5 deg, 75.7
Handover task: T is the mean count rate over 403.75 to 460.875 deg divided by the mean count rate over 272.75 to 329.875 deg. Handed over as 1.08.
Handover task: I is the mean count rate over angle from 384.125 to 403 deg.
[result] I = 74.9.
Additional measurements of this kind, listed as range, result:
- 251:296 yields 73.6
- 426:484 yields 75.2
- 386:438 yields 75.4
